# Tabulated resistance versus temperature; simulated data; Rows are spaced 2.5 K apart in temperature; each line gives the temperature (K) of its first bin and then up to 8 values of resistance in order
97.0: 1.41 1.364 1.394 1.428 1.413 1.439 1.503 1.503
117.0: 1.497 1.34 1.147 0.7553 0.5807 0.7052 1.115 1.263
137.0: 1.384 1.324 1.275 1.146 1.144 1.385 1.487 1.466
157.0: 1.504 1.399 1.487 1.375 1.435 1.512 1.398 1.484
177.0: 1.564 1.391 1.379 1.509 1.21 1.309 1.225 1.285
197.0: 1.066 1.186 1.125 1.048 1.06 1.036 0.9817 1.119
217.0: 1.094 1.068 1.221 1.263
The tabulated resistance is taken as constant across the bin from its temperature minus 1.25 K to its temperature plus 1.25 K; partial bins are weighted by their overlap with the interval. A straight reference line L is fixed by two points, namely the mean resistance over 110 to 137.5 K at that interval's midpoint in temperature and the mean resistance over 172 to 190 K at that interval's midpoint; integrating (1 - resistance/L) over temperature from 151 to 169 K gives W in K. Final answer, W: -1.8 K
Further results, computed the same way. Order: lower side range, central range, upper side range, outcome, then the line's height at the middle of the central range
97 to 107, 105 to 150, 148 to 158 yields 6.5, 1.43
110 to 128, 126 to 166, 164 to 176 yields 2.5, 1.33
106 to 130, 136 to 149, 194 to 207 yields -0.9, 1.18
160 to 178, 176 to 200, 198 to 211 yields -0.9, 1.26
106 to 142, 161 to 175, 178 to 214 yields -2.8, 1.21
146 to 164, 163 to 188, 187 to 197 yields -2.1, 1.32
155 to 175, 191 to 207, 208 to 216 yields 0.2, 1.16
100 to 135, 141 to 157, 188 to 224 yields -1.9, 1.19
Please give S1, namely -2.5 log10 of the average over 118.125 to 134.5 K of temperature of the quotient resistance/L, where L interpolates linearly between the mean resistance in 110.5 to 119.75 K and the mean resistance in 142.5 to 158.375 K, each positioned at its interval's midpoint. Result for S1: 0.426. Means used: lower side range 1.47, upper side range 1.35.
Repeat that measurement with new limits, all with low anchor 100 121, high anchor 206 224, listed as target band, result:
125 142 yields 0.26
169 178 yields -0.21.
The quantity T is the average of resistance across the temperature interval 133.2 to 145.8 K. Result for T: 1.28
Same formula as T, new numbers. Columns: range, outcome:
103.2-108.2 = 1.42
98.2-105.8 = 1.4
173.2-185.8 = 1.46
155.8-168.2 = 1.44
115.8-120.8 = 1.42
